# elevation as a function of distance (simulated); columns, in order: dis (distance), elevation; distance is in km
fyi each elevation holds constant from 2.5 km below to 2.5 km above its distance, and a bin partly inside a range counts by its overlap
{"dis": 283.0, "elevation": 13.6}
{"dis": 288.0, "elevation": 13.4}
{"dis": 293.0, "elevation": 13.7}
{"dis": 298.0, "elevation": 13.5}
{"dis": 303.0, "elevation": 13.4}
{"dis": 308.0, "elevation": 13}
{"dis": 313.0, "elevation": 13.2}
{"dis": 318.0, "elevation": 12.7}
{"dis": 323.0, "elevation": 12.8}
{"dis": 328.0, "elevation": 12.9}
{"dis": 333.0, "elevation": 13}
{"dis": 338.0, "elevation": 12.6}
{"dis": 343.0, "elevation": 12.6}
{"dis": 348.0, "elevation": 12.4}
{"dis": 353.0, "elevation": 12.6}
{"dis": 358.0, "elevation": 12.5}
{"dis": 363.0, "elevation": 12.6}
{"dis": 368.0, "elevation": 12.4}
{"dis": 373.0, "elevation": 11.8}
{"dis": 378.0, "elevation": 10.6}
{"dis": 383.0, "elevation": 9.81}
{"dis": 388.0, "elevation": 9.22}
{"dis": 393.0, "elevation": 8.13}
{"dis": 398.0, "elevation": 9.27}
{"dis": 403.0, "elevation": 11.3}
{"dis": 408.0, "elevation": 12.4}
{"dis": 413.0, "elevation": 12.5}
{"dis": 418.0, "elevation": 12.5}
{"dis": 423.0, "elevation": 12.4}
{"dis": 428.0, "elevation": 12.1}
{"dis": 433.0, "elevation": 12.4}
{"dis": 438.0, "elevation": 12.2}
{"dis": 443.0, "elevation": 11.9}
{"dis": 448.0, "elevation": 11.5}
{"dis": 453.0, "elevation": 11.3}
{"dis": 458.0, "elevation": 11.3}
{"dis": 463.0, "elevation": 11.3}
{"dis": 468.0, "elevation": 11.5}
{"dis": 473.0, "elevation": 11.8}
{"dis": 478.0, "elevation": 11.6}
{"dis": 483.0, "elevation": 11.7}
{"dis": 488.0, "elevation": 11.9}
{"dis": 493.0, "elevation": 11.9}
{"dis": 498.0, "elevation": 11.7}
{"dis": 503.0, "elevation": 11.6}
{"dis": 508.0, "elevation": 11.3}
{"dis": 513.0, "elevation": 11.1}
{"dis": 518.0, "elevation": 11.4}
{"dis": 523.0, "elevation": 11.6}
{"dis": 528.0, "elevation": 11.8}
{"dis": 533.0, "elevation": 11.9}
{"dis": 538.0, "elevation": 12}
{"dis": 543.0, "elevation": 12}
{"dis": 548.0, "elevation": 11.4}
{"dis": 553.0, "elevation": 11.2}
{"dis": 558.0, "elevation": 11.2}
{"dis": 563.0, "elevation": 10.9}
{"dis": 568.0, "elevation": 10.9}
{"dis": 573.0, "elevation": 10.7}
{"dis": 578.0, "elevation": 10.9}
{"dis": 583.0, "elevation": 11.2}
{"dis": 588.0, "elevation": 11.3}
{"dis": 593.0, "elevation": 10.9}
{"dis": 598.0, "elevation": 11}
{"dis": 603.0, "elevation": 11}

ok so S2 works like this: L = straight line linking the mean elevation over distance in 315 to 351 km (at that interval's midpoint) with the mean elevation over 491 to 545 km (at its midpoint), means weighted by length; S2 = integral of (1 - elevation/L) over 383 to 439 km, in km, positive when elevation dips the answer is 4.75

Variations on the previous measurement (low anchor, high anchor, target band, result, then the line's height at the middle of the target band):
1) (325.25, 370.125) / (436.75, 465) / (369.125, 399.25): 5.7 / 12.2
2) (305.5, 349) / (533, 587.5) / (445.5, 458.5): 0.7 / 12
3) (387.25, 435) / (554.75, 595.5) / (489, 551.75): -3.1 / 11.1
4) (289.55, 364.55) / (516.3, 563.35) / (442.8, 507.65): 2.1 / 12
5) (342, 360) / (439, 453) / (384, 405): 4.6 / 12.1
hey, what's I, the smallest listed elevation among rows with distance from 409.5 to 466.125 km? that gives 11.3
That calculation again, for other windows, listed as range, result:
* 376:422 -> 8.13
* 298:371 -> 12.4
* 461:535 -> 11.1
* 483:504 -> 11.6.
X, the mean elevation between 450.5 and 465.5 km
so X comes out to 11.3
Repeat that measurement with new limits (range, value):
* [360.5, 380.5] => 11.8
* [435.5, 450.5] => 11.9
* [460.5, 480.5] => 11.6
